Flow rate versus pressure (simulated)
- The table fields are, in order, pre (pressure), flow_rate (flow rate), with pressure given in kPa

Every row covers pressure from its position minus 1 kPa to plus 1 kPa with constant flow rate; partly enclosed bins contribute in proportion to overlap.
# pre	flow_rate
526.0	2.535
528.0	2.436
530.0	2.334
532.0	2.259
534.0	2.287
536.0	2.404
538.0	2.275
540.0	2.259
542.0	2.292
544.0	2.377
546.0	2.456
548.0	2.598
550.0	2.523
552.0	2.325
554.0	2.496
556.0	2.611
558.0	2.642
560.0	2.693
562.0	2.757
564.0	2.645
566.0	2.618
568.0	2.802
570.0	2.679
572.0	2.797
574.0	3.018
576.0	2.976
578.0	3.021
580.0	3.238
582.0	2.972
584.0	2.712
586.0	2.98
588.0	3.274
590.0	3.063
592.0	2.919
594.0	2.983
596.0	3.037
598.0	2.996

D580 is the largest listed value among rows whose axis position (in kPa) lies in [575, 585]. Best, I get 3.238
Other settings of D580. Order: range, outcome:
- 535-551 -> 2.598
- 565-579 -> 3.021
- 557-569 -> 2.802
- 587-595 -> 3.274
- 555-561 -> 2.693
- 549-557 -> 2.611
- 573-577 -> 3.018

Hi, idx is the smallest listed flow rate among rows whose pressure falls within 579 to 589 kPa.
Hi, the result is 2.712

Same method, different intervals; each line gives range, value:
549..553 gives 2.325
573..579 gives 2.976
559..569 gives 2.618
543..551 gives 2.377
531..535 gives 2.259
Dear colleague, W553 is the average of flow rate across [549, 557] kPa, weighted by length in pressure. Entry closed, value 2.49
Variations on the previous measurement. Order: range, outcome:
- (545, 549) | 2.53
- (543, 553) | 2.46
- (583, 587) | 2.85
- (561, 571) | 2.7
